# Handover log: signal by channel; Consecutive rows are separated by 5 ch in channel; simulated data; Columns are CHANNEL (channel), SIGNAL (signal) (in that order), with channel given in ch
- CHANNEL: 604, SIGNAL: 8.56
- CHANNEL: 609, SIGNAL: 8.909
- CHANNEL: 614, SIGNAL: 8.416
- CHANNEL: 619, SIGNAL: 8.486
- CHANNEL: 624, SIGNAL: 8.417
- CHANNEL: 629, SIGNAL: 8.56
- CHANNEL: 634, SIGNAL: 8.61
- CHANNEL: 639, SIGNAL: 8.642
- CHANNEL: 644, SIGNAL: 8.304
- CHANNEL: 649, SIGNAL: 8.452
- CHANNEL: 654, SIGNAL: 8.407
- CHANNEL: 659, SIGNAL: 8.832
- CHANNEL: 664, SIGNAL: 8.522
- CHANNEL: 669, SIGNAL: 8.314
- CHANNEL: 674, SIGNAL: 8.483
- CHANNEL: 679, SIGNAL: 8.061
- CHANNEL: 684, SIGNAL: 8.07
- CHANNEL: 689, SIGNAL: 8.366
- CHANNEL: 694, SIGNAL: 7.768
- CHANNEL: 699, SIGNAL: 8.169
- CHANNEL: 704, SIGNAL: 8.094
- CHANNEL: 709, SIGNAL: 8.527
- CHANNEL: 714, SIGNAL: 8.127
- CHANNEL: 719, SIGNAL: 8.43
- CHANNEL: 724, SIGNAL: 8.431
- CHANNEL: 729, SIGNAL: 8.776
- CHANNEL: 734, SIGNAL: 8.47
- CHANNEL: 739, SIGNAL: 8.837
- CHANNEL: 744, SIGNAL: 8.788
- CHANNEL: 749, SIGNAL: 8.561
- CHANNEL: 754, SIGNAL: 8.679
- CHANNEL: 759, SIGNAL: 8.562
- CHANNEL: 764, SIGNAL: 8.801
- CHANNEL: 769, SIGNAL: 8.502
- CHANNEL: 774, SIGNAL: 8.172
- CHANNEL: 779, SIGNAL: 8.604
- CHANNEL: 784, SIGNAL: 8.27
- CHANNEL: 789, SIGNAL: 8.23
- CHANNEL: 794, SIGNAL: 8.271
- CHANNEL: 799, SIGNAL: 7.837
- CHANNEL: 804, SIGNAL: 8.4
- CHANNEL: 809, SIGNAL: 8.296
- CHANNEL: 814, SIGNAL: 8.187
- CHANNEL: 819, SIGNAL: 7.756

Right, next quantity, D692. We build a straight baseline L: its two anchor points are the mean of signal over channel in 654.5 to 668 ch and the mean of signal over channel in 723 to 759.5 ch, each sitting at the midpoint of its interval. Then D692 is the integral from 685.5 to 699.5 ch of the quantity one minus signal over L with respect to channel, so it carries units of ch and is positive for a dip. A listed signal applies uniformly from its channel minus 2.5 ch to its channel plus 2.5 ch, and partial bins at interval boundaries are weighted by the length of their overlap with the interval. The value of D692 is 0.9 ch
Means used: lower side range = 8.6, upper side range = 8.65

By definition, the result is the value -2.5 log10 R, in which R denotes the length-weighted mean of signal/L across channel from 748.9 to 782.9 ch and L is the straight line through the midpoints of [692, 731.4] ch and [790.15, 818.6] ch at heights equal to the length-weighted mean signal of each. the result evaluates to -0.04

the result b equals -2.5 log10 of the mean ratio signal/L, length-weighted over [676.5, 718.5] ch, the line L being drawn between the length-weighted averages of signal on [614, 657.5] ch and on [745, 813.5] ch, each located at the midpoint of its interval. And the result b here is 0.04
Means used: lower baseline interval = 8.49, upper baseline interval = 8.4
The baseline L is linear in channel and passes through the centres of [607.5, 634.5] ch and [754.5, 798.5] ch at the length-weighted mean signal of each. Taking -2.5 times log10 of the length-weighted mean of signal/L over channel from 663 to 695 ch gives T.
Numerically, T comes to 0.034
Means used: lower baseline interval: 8.55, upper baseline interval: 8.41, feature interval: 8.23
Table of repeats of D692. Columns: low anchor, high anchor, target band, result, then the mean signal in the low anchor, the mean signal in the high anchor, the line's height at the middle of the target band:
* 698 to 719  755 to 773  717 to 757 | -0.93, 8.26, 8.59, 8.43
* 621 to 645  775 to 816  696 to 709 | 0.33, 8.52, 8.26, 8.41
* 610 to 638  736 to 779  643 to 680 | 0.47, 8.53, 8.61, 8.55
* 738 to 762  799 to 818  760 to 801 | 0.37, 8.68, 8.19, 8.42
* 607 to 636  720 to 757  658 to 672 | 0.11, 8.56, 8.64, 8.59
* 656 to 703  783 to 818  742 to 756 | -0.75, 8.28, 8.19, 8.23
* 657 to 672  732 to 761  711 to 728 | 0.48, 8.54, 8.65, 8.62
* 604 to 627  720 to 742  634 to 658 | 0.23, 8.56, 8.62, 8.57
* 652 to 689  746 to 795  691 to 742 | 0.35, 8.38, 8.47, 8.42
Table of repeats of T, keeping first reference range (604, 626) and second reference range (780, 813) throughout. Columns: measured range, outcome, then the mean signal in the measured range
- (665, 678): 0.01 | 8.37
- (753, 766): -0.05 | 8.68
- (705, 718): 0.01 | 8.31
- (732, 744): -0.04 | 8.69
